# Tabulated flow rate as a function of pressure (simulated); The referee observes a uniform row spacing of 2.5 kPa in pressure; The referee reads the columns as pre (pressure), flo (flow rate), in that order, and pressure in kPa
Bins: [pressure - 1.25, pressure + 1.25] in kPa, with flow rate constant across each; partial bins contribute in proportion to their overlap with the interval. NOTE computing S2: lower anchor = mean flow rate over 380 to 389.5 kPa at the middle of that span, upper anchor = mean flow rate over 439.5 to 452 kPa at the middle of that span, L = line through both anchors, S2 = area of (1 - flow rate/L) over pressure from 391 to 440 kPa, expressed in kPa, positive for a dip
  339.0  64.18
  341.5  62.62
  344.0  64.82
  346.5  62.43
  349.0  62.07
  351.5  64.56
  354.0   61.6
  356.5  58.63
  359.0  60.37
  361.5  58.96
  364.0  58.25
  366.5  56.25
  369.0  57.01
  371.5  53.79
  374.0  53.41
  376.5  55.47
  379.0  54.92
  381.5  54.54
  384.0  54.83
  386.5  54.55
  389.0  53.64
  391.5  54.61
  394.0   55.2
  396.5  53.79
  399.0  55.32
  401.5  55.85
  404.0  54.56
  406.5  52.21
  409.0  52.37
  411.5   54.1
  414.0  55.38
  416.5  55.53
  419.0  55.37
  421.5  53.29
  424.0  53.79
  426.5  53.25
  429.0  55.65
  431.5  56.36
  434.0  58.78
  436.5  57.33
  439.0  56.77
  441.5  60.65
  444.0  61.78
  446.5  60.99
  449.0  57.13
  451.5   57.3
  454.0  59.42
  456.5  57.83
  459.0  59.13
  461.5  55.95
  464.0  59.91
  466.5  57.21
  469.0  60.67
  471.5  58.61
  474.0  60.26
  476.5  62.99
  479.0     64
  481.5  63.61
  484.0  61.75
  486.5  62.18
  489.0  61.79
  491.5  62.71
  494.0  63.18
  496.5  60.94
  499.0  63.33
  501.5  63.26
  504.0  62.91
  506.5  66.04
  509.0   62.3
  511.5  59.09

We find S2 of 1.8 kPa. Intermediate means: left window 54.5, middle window 55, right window 59.5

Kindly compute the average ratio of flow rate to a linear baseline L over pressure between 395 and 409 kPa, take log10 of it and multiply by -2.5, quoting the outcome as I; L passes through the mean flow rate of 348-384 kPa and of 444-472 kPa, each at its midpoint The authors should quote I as 0.08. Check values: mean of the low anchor 57.7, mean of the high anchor 58.7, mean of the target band 54.2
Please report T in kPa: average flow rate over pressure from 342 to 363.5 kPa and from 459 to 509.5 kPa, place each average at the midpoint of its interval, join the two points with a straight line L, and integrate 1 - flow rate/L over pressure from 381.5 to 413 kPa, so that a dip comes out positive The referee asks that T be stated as 3.7 kPa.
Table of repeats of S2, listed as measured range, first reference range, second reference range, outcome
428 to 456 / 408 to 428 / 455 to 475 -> -0.9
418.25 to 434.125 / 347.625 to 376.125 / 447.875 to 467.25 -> 0.9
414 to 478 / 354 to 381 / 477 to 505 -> 2.9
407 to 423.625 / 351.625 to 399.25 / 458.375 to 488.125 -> 1.1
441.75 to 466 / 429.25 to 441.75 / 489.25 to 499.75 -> 0.1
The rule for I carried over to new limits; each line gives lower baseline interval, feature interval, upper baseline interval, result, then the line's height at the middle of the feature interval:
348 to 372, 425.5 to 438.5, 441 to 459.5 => 0.05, 59.2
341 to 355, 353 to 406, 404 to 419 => 0.05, 58.6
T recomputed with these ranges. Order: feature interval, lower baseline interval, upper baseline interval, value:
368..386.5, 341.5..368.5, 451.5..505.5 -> 1.8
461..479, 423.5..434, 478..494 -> 0.2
